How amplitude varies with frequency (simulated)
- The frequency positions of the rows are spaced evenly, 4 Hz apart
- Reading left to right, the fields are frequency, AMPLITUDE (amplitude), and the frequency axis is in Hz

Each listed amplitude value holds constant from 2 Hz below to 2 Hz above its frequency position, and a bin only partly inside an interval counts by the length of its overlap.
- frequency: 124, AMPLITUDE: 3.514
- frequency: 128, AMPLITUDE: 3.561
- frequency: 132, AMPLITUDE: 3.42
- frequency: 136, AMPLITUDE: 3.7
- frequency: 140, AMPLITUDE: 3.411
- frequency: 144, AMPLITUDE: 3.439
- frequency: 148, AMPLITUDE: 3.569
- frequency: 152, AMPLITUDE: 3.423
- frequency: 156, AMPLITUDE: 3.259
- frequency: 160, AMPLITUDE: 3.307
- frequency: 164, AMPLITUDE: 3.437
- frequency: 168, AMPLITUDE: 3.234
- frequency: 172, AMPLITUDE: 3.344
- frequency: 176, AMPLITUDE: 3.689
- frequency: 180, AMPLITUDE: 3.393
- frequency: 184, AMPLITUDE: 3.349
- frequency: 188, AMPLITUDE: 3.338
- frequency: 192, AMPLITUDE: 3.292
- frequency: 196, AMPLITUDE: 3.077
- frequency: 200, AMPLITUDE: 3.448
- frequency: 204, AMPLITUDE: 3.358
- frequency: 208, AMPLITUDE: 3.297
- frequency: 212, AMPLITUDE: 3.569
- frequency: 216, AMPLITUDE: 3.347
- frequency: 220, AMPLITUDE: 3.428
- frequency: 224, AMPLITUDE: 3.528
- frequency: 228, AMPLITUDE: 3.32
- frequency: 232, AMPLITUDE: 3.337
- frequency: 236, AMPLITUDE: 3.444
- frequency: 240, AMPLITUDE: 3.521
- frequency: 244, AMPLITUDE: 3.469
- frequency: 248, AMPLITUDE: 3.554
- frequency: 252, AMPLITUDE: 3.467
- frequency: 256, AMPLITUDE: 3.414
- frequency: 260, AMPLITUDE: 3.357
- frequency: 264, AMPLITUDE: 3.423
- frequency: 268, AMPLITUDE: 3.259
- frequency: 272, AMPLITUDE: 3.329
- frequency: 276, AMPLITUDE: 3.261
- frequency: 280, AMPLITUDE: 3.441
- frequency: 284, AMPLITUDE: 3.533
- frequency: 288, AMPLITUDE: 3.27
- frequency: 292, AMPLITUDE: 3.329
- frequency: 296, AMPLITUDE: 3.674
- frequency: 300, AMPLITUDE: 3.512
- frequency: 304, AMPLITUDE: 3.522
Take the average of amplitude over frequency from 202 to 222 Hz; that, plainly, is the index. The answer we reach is 3.4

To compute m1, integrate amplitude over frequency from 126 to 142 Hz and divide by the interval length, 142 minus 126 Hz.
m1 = 3.52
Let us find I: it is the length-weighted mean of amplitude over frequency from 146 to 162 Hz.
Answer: 3.39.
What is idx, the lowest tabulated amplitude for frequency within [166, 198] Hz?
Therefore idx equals 3.077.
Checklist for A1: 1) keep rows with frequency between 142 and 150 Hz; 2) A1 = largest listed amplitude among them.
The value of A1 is 3.569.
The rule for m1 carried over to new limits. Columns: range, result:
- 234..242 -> 3.48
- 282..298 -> 3.45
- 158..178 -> 3.4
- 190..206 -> 3.29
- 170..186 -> 3.44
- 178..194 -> 3.34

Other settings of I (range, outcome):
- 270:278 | 3.29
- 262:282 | 3.34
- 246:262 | 3.45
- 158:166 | 3.37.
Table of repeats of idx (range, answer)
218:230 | 3.32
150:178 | 3.234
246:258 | 3.414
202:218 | 3.297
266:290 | 3.259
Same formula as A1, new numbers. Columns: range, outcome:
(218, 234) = 3.528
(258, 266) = 3.423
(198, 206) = 3.448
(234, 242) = 3.521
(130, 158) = 3.7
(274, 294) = 3.533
